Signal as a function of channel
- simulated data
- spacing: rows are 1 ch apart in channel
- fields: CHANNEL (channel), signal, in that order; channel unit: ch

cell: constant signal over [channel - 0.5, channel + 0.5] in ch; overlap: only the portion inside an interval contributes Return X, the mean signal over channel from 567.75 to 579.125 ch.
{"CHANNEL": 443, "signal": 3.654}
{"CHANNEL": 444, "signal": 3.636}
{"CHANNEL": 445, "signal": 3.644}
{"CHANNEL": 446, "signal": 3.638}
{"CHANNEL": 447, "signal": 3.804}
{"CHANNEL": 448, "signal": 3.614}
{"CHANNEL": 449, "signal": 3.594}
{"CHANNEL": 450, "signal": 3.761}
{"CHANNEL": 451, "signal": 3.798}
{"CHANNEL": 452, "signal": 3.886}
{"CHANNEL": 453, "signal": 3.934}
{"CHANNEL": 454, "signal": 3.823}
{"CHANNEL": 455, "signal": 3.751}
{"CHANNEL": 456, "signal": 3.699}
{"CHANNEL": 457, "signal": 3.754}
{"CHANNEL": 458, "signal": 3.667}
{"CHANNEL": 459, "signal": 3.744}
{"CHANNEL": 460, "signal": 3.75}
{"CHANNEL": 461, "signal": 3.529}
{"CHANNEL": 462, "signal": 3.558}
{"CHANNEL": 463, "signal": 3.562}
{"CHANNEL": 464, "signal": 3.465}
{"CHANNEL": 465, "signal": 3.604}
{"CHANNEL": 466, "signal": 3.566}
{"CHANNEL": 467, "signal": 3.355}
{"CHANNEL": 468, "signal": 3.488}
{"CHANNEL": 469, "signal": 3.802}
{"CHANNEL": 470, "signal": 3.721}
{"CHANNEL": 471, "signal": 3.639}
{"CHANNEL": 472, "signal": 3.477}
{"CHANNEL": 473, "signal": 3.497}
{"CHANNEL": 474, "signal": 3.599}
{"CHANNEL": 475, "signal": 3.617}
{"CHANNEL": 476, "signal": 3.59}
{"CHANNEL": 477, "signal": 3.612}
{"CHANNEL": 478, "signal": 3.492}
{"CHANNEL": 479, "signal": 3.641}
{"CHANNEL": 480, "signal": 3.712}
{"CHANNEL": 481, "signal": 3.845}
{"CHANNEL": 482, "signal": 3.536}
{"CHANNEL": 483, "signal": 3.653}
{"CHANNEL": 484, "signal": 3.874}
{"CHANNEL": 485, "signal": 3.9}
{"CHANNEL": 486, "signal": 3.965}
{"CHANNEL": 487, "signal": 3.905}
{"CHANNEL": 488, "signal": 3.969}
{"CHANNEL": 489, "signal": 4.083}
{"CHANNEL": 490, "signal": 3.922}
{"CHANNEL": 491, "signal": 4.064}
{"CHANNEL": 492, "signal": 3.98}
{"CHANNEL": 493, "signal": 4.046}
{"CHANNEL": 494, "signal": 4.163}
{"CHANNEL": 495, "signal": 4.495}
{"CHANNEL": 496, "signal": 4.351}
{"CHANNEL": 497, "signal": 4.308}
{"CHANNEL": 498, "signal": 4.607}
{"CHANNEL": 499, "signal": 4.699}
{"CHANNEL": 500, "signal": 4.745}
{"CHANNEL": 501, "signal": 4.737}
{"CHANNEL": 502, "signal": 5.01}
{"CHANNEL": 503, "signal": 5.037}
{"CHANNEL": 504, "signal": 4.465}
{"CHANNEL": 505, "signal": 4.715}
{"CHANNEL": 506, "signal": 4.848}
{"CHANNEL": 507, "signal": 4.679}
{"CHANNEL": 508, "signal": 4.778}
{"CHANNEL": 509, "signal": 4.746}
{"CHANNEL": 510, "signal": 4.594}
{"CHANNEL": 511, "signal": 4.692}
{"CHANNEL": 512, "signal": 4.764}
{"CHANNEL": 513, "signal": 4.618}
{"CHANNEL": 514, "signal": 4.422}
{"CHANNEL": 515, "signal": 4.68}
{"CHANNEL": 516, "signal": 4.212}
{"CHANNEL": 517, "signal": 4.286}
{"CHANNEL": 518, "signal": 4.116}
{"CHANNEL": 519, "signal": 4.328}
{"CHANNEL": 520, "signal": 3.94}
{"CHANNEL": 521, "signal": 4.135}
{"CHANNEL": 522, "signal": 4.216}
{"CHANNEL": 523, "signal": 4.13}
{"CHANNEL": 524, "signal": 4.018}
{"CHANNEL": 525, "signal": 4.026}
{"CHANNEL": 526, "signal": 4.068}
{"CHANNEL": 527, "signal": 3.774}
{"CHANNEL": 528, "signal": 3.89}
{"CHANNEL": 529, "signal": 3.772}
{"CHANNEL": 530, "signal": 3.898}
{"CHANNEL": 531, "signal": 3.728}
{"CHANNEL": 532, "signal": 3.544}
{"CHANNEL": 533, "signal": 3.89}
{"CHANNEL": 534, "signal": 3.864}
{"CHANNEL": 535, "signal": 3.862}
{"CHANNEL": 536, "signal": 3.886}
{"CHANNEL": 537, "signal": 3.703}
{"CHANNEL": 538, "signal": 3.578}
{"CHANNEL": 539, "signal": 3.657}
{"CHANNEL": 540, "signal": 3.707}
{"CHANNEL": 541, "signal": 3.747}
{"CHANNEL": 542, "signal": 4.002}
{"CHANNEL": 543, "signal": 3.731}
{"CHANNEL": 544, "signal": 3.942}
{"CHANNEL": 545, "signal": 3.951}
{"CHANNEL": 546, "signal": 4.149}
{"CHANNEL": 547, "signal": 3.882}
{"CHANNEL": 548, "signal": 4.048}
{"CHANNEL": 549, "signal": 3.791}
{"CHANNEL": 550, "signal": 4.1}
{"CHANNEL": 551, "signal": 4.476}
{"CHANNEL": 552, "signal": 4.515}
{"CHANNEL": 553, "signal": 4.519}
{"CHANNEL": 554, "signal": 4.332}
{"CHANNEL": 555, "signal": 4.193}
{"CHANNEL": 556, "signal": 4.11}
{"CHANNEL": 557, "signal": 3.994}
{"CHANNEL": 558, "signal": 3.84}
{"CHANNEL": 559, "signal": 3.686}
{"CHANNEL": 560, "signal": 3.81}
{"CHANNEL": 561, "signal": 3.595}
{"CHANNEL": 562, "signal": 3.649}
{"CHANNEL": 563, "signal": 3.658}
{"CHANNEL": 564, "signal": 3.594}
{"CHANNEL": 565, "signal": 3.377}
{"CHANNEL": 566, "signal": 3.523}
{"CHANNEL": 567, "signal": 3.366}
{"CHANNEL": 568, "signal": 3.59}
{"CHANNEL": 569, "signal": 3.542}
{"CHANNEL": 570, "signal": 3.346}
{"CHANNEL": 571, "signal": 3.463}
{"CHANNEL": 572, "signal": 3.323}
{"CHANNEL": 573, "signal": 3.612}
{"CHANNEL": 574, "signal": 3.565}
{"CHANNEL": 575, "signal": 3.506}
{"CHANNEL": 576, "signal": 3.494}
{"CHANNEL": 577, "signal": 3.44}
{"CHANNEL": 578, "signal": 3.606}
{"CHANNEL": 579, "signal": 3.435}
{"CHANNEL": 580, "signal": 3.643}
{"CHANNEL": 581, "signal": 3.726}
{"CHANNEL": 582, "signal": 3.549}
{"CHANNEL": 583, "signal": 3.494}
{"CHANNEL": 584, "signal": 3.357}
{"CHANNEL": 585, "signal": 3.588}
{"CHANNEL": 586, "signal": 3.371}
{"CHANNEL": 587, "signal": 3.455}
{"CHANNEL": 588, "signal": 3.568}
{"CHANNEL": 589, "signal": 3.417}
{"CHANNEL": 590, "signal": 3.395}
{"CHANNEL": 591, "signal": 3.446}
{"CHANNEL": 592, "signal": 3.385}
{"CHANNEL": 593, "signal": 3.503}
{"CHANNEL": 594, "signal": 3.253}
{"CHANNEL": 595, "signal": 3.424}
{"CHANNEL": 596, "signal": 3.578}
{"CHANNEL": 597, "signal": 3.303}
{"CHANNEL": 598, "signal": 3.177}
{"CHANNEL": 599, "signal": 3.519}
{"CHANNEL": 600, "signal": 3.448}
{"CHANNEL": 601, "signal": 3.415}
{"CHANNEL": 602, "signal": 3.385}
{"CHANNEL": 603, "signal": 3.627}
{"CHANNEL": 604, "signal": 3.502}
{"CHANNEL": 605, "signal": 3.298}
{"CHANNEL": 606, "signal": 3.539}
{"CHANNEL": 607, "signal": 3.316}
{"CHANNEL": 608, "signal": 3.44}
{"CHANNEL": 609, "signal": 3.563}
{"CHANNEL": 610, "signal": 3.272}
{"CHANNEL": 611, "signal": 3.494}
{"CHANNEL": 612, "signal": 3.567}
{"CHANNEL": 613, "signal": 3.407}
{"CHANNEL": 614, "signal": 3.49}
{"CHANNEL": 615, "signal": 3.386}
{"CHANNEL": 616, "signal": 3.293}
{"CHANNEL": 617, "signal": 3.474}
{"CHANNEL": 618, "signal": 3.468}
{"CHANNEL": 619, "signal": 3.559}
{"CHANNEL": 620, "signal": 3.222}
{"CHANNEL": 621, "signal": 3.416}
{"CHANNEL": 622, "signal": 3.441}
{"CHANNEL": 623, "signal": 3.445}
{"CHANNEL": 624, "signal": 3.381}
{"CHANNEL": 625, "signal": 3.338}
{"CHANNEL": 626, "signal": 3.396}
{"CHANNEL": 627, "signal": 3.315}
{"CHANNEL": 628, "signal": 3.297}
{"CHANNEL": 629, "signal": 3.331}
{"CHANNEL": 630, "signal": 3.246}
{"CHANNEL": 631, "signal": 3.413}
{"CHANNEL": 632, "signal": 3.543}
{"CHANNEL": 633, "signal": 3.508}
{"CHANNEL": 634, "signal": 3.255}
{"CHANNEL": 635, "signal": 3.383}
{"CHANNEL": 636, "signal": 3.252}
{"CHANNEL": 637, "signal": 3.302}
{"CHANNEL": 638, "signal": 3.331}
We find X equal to 3.49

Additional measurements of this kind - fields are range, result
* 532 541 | 3.75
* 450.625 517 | 4.04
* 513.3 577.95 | 3.87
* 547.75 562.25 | 4.05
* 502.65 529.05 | 4.37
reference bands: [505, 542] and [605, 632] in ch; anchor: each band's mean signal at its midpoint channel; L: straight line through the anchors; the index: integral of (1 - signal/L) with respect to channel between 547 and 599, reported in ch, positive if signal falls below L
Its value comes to 1.6 ch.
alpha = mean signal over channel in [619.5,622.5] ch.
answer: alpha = 3.36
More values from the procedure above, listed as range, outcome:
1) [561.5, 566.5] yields 3.56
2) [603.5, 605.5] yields 3.4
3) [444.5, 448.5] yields 3.67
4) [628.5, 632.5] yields 3.38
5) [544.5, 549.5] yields 3.96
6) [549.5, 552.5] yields 4.36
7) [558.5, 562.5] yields 3.69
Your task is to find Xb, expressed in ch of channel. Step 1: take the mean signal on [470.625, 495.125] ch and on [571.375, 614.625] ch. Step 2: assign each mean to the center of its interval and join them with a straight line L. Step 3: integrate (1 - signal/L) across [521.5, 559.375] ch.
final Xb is -3.46 ch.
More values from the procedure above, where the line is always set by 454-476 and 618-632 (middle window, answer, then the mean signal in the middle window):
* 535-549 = -1.4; 3.84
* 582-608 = -0.1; 3.43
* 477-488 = -0.5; 3.76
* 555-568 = -0.8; 3.7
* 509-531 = -4.3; 4.22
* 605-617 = -0.1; 3.43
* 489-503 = -3.3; 4.41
